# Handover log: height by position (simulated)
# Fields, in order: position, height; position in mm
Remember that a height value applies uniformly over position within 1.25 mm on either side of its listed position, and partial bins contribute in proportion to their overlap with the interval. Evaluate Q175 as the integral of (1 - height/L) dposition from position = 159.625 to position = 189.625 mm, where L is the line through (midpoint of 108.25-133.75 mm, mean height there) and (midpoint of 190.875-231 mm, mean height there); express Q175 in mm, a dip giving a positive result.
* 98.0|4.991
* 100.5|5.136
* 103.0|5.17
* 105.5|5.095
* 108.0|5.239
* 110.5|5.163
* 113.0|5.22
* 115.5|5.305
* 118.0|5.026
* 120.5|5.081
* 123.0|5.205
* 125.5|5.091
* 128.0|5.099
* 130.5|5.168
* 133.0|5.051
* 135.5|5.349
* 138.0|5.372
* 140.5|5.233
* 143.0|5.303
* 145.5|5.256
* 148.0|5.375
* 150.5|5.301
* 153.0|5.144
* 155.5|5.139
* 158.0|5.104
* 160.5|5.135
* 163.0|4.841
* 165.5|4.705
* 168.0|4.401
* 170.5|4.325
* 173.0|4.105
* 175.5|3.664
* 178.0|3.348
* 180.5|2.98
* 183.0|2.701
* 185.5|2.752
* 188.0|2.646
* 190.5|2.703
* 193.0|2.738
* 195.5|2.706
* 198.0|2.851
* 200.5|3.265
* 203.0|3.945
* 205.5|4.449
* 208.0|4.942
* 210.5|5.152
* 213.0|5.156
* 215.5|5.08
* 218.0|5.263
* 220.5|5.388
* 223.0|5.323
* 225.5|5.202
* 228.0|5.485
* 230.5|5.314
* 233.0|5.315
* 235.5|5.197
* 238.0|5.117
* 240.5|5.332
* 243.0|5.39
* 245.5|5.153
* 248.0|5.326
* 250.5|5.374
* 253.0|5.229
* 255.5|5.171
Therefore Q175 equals 6.20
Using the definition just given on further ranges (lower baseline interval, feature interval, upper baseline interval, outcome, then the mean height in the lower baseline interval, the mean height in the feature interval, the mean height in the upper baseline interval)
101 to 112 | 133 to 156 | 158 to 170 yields -1.7 mm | 5.17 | 5.27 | 4.78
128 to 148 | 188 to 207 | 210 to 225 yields 7.3 mm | 5.25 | 3.22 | 5.23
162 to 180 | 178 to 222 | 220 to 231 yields 9.4 mm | 4.14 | 3.8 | 5.34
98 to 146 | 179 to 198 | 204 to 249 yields 8.9 mm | 5.18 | 2.76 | 5.19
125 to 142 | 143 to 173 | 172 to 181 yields -4.9 mm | 5.2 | 4.95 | 3.55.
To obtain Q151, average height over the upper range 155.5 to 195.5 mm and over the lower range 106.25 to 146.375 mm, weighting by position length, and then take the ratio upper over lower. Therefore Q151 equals 0.7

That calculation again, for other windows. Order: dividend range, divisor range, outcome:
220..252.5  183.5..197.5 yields 1.95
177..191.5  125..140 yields 0.55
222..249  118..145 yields 1.02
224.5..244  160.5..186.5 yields 1.37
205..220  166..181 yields 1.30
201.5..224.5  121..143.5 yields 0.95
